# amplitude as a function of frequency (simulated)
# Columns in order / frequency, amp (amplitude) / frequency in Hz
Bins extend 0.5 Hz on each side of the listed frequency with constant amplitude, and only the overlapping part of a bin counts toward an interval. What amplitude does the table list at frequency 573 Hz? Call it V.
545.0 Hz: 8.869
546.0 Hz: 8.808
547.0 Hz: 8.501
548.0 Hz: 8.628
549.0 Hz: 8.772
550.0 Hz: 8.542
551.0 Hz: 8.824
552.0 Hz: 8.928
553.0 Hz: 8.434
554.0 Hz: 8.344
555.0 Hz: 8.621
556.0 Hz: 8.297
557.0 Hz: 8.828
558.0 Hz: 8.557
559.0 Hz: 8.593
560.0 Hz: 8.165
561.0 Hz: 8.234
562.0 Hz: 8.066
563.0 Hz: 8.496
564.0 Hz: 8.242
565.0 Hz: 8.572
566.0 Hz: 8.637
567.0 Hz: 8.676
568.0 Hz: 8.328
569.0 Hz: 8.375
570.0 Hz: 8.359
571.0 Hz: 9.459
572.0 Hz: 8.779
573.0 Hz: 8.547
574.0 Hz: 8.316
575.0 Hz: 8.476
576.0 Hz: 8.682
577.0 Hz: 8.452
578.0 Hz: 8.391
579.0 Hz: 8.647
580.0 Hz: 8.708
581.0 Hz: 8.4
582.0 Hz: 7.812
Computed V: 8.547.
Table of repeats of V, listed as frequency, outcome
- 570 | 8.359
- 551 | 8.824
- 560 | 8.165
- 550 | 8.542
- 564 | 8.242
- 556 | 8.297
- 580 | 8.708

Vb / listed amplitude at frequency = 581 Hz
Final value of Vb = 8.4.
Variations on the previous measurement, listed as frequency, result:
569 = 8.375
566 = 8.637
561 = 8.234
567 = 8.676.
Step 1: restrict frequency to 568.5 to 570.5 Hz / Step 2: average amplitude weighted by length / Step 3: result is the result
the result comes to 8.37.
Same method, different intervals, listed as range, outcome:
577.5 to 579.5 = 8.52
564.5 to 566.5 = 8.6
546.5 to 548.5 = 8.56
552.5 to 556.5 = 8.42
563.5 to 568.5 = 8.49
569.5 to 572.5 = 8.87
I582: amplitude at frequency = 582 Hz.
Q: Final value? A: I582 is 7.812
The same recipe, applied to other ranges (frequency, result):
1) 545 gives 8.869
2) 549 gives 8.772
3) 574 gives 8.316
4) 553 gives 8.434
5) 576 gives 8.682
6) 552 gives 8.928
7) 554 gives 8.344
